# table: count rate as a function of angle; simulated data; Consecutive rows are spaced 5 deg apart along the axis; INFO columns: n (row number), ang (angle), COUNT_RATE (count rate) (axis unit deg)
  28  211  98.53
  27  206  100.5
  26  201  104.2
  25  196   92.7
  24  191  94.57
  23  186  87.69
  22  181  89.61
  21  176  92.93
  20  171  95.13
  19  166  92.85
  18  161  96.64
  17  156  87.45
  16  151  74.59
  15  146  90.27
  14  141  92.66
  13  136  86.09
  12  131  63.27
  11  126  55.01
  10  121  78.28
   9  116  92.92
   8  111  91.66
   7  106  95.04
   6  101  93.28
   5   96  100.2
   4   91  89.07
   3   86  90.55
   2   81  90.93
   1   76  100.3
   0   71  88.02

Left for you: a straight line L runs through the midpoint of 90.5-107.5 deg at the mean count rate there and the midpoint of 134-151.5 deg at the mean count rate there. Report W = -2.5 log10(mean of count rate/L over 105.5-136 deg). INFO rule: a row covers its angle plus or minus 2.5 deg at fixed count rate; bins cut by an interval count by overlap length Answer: 0.159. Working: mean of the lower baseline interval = 95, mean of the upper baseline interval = 87.2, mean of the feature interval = 78.9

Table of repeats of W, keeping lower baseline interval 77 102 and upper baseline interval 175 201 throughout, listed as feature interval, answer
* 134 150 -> 0.054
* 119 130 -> 0.378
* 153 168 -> 0.013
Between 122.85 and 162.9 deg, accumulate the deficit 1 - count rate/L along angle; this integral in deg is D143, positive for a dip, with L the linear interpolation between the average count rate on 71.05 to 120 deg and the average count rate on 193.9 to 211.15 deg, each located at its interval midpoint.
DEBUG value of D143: 6.4 deg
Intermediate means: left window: 93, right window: 99.2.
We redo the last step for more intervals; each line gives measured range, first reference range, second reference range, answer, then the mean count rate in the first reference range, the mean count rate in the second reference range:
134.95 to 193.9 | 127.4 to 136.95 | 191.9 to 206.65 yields -4.7 deg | 70.6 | 98.5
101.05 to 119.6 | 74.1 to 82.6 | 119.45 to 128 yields -4.4 deg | 95.8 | 66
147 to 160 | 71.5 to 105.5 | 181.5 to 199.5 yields 1.2 deg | 93.8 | 92.1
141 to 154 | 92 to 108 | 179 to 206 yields 1.4 deg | 95.5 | 94.5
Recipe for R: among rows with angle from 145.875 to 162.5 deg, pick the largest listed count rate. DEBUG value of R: 96.64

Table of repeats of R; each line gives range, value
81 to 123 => 100.2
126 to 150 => 92.66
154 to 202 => 104.2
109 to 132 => 92.92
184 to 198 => 94.57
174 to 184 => 92.93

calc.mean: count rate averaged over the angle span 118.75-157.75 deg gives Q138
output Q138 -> 78.3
